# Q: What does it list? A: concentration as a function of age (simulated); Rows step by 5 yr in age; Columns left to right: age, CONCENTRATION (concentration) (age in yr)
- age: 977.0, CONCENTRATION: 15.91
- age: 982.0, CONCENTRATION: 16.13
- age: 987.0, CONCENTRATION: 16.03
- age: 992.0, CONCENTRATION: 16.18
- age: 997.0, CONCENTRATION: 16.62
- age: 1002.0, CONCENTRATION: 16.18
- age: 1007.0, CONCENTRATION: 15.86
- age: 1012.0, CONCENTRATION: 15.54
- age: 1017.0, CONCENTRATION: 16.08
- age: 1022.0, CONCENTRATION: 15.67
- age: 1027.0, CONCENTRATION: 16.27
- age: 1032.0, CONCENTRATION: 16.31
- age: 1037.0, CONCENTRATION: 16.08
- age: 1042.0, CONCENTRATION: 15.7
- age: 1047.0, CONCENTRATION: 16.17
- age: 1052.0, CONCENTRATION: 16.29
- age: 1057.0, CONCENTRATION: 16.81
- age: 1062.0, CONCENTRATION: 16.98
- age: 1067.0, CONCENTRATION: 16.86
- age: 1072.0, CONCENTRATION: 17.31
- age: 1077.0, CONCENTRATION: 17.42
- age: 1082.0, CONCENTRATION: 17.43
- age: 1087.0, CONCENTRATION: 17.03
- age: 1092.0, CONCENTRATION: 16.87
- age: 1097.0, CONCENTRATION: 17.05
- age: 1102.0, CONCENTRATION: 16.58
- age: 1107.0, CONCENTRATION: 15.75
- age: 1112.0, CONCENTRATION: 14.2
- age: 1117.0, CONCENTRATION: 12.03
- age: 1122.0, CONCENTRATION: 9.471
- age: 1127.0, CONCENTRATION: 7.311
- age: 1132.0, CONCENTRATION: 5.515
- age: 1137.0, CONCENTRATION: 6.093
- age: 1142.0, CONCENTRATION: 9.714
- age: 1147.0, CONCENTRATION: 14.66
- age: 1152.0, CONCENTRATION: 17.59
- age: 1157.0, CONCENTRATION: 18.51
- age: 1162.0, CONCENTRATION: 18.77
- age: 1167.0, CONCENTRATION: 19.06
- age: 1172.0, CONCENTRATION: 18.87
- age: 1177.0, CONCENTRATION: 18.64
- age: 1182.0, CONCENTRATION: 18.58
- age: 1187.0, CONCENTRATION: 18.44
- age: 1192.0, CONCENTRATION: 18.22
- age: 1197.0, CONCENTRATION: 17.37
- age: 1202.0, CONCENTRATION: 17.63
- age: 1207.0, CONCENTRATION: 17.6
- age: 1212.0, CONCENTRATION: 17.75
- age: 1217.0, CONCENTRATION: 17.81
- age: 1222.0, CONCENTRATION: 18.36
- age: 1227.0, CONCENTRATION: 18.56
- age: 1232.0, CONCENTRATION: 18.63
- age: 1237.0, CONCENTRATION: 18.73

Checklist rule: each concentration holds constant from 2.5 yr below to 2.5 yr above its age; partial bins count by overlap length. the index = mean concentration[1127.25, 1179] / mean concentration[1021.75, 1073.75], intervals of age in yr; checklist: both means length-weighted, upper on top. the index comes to 0.88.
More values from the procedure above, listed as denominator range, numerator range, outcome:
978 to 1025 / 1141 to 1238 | 1.11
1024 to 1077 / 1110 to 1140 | 0.55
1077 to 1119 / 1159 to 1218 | 1.14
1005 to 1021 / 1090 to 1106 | 1.06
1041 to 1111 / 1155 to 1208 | 1.10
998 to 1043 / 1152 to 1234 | 1.14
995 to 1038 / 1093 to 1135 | 0.77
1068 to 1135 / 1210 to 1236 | 1.29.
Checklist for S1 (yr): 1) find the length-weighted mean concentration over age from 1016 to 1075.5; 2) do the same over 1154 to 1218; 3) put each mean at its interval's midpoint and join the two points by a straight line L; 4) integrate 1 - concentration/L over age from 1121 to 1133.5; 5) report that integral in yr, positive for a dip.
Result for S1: 7.2 yr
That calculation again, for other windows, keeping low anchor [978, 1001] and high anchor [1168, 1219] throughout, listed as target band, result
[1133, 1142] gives 5.4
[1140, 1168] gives 2.2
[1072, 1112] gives 1.0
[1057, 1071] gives 0.0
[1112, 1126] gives 5.2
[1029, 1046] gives 0.6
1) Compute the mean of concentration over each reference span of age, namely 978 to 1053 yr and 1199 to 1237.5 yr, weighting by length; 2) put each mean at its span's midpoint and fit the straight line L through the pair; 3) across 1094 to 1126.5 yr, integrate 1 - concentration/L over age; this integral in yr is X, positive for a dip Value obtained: 6.11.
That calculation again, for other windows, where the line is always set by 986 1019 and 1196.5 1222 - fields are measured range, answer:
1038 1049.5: 0.3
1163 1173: -0.9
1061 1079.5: -0.6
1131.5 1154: 8.1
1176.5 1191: -0.8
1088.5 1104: 0.0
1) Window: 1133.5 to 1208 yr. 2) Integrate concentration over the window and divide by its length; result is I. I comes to 16.5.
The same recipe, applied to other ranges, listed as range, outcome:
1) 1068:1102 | 17.1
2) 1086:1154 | 12.7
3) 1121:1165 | 12.1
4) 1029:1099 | 16.7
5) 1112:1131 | 9.89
